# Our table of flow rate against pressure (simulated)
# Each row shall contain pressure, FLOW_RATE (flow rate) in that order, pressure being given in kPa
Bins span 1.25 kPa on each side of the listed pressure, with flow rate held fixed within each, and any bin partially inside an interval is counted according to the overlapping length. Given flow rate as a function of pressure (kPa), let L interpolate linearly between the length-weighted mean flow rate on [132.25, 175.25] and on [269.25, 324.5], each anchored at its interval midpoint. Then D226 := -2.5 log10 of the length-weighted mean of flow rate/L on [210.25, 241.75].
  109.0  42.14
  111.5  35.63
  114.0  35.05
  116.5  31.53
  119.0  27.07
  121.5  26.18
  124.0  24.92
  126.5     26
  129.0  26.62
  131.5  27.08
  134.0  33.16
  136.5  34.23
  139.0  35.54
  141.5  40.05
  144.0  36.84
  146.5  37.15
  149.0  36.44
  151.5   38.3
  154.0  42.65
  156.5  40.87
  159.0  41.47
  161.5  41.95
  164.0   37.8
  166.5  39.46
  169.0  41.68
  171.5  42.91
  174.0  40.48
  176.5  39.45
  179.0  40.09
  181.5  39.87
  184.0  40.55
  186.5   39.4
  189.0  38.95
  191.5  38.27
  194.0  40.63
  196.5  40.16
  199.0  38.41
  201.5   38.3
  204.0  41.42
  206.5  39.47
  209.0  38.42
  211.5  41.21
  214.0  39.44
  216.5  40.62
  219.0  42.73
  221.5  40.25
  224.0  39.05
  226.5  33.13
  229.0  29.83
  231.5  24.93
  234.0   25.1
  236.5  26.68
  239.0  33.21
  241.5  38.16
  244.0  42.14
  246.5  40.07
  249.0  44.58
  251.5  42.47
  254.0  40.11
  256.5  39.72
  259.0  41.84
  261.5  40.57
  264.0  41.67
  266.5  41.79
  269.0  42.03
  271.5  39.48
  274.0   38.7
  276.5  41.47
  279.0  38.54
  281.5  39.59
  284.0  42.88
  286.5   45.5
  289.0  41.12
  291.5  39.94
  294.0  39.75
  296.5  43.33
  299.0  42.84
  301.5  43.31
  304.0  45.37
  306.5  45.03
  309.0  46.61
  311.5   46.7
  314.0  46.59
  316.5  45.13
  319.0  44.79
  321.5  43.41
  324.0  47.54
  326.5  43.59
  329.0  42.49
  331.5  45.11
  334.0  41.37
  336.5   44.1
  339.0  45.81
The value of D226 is 0.17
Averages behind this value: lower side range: 38.7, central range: 34.8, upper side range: 43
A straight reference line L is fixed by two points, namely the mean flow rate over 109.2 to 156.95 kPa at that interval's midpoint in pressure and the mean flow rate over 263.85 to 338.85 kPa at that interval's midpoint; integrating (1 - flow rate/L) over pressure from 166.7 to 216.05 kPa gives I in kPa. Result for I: -4.25 kPa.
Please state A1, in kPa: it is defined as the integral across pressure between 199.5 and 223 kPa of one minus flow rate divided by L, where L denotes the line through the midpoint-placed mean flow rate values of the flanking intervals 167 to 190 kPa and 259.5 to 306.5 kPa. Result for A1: 0.4 kPa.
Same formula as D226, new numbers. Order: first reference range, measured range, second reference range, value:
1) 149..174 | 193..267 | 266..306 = 0.082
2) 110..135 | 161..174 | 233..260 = -0.246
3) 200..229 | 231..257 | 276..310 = 0.115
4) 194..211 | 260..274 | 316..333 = 0.033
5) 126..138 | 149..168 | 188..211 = -0.195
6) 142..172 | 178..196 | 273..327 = 0.021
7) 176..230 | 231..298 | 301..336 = 0.078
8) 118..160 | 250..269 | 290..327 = -0.001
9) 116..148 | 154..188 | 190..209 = -0.130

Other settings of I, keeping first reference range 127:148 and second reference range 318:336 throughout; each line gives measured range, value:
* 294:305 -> -0.18 kPa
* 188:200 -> -0.85 kPa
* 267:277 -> 0.14 kPa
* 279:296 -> 0.21 kPa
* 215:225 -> -0.67 kPa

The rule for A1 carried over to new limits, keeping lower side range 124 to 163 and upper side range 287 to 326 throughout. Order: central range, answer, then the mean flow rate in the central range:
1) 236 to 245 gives 1.13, 35.5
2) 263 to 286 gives 0.87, 40.8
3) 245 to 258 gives -0.06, 41.4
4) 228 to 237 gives 3.06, 26.5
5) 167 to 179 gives -1.24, 40.9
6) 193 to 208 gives -0.45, 39.7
